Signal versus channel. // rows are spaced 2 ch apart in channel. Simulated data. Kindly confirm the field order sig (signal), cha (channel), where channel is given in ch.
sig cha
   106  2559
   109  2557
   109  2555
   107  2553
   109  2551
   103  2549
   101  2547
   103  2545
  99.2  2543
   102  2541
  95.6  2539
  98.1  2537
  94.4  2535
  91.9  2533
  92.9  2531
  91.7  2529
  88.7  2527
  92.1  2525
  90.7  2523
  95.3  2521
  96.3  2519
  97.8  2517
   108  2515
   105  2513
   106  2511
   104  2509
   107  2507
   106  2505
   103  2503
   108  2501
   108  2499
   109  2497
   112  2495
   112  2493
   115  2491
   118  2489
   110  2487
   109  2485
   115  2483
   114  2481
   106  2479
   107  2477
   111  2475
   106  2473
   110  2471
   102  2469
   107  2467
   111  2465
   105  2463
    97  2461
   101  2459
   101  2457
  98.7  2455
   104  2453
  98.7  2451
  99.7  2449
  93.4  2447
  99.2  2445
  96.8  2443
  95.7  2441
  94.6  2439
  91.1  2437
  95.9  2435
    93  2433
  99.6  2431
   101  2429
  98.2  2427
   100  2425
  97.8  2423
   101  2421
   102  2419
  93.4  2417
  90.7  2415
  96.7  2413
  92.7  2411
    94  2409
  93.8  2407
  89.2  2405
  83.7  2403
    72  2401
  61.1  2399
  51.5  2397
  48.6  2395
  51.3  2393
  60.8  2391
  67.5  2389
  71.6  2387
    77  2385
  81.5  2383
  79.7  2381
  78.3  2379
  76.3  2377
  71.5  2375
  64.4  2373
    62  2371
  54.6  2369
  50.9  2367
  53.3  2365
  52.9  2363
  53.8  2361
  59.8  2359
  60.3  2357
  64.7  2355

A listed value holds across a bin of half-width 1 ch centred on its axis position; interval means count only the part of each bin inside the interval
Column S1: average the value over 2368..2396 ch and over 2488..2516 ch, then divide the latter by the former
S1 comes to 1.61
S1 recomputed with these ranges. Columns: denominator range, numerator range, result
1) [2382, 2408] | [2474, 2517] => 1.56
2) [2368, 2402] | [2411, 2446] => 1.46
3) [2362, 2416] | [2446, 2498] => 1.49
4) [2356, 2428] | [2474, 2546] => 1.38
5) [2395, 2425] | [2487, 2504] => 1.28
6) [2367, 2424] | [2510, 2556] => 1.29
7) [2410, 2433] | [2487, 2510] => 1.12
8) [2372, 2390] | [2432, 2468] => 1.33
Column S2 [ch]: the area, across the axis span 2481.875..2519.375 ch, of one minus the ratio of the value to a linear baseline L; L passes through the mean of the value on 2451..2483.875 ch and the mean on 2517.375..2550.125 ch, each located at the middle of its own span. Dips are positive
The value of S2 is -2.6 ch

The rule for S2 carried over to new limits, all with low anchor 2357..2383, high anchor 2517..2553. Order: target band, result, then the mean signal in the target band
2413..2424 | -3.50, 97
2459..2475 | -4.25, 106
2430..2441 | -2.57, 94.9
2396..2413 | -2.37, 80.7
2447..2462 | -3.49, 99.6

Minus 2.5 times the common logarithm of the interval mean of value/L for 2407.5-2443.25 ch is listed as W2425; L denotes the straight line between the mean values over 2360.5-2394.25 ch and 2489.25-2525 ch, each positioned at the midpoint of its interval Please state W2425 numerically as -0.21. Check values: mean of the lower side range 65.2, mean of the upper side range 105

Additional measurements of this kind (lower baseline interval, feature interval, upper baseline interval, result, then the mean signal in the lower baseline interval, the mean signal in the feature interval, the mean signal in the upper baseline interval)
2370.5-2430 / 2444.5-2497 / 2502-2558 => -0.17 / 80.5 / 106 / 100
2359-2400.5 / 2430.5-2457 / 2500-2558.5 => -0.22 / 63.4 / 97.1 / 101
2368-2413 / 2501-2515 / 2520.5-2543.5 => -0.17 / 72.5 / 106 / 94.3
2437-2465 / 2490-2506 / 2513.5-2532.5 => -0.13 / 99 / 109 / 95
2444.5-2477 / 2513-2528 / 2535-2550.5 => 0.05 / 103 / 96.2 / 100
